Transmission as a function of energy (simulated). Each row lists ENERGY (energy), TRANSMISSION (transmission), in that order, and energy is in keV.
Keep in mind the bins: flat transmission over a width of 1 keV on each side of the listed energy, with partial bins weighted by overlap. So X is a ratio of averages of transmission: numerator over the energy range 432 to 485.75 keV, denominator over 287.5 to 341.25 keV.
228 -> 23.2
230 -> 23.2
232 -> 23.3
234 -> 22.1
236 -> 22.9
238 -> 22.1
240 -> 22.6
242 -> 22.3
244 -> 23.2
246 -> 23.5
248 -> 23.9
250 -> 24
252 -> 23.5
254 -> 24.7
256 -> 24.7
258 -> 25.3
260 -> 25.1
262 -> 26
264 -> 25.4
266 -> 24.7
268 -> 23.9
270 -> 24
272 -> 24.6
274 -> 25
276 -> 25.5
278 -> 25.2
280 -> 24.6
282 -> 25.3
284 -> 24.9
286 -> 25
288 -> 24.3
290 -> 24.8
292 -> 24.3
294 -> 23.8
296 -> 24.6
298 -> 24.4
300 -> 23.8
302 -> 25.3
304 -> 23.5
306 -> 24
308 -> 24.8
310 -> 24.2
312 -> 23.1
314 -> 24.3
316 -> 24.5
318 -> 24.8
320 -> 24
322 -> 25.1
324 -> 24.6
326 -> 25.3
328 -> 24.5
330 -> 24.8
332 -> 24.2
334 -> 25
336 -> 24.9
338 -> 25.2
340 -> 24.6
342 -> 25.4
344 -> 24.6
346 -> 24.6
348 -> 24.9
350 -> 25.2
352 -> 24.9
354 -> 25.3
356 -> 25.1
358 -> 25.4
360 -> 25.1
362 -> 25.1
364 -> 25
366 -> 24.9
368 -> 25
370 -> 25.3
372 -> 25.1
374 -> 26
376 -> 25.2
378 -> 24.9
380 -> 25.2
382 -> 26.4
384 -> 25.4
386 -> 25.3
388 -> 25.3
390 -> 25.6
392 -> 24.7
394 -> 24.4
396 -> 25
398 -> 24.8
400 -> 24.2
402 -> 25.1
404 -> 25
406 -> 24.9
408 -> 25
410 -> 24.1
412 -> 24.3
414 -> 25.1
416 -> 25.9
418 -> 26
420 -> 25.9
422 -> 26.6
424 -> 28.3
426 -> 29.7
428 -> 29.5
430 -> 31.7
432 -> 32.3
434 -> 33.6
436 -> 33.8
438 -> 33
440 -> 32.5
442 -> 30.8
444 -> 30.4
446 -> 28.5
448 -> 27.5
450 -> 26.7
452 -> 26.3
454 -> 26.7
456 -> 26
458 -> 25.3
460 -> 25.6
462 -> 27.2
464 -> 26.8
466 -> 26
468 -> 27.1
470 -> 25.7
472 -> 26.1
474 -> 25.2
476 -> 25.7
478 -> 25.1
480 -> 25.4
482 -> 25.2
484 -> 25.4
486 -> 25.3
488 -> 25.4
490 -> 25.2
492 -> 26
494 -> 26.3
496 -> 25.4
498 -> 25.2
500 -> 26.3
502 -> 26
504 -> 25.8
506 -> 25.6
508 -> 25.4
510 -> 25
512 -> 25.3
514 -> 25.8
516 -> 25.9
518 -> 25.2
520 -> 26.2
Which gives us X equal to 1.1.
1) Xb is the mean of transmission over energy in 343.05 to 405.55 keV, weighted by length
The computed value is 25.1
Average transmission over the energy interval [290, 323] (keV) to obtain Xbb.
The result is 24.3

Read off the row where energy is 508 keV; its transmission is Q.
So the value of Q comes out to 25.4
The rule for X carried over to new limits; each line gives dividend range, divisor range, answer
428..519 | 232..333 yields 1.11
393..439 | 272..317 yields 1.11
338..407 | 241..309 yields 1.03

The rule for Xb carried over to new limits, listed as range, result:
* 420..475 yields 28.4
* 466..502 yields 25.7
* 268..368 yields 24.7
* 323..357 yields 24.9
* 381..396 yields 25.3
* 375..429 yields 25.6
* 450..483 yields 26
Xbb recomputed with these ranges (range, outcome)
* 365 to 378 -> 25.2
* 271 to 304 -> 24.7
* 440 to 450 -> 29.4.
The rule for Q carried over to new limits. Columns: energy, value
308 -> 24.8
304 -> 23.5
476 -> 25.7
